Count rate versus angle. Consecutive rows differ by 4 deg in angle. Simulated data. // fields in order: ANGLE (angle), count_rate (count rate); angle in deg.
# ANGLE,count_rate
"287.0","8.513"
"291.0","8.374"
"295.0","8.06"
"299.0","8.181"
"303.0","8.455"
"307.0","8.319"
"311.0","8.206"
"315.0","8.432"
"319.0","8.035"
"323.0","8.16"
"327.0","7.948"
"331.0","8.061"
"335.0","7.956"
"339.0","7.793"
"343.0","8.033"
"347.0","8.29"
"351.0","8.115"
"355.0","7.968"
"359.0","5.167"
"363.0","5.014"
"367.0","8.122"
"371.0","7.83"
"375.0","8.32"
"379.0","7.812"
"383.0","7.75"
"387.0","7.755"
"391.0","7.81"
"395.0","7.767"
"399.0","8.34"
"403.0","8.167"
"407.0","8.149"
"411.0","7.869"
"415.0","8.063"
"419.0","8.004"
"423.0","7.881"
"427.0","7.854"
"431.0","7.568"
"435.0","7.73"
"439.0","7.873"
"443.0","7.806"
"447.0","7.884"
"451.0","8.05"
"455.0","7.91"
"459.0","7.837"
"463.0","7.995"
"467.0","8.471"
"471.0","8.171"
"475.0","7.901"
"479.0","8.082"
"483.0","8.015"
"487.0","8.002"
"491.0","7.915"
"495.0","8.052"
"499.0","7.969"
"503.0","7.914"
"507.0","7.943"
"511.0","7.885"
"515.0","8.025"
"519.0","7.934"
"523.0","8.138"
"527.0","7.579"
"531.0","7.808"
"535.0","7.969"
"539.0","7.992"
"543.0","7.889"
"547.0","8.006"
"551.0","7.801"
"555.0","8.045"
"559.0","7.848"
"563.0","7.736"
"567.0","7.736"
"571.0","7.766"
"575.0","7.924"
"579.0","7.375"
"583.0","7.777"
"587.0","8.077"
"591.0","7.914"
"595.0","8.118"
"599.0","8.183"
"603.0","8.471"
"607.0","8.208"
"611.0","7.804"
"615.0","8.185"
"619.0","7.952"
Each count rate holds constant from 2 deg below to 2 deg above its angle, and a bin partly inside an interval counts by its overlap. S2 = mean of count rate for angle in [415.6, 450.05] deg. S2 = 7.84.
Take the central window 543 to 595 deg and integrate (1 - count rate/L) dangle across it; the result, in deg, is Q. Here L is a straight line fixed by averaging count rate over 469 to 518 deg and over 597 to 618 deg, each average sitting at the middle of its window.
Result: 1.6 deg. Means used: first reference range 7.99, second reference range 8.16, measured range 7.85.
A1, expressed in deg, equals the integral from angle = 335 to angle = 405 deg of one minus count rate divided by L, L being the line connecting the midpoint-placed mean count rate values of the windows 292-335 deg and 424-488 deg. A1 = 3.7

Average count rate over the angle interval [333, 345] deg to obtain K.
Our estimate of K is 7.93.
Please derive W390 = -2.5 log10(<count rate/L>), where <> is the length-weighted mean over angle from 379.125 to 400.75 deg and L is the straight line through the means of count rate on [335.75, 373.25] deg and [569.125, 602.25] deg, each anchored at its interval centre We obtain -0.06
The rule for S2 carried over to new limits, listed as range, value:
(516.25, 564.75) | 7.9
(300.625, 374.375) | 7.78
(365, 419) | 7.98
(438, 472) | 8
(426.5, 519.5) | 7.95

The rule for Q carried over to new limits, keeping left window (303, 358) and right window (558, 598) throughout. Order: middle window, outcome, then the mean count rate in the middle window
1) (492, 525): -0.34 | 7.98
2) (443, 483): -0.41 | 8.02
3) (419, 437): 0.42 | 7.79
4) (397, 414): -0.29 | 8.13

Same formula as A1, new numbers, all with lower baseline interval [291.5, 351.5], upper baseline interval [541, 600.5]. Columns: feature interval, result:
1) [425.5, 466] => 0.7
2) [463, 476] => -0.3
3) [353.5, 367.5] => 3.0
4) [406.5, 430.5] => 0.3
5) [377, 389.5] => 0.5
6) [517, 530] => 0.1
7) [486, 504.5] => 0.0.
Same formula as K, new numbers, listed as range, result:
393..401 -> 8.05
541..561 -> 7.92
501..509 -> 7.93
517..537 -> 7.89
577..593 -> 7.79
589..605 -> 8.17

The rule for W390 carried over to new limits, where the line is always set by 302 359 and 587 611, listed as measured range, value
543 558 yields 0.025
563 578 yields 0.049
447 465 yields 0.018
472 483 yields 0.010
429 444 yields 0.045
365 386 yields 0.011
